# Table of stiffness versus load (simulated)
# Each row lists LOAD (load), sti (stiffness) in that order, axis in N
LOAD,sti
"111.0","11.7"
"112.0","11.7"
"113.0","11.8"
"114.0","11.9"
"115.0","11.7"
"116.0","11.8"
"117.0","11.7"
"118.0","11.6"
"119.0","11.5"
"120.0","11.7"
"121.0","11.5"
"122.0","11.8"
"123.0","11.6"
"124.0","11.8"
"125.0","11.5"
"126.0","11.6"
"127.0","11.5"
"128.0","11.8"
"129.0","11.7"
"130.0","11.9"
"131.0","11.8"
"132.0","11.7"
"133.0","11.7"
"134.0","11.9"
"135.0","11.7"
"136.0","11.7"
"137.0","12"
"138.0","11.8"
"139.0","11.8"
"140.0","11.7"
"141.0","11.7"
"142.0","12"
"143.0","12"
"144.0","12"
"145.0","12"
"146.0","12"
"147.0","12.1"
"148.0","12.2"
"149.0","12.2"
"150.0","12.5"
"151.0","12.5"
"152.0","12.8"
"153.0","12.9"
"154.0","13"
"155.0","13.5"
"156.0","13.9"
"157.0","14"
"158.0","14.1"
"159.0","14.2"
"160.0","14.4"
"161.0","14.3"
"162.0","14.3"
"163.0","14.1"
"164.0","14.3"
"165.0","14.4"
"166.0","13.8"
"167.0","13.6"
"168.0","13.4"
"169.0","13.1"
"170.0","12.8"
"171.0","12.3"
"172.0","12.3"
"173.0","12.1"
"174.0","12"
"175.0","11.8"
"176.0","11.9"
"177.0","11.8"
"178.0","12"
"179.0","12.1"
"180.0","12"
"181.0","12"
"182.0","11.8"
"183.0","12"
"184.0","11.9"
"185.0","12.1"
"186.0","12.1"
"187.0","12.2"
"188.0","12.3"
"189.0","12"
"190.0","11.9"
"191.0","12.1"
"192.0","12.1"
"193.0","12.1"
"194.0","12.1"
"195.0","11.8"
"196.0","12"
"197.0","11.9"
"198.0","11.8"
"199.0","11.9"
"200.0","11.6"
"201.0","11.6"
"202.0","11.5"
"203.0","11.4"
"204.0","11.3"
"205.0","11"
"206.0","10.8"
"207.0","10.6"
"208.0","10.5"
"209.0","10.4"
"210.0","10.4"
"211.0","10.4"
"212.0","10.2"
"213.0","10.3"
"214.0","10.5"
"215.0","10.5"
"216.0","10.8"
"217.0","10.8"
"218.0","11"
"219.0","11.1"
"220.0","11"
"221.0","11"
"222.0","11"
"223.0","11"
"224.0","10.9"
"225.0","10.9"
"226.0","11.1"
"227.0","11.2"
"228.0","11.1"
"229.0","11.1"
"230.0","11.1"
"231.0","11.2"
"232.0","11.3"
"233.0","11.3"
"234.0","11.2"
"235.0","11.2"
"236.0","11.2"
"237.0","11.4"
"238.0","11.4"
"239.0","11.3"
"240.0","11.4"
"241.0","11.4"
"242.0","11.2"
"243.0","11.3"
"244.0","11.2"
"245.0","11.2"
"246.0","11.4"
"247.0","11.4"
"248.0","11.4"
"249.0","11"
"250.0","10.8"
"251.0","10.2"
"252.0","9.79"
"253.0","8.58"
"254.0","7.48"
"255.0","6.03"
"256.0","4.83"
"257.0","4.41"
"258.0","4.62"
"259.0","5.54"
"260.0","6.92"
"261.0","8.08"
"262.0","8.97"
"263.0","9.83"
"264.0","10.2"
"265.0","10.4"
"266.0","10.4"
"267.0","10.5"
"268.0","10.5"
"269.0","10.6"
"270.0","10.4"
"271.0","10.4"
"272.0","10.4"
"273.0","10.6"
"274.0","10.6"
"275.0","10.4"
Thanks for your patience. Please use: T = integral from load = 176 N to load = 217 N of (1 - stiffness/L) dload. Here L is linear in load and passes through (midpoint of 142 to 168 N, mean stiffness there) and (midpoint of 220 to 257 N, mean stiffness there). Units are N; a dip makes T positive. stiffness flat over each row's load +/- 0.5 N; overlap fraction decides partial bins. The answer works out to 1.4 N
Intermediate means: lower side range 13.2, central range 11.5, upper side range 10.5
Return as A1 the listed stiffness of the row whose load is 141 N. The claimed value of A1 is 11.7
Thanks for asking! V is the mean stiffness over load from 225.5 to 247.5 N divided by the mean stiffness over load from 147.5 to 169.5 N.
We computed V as 0.83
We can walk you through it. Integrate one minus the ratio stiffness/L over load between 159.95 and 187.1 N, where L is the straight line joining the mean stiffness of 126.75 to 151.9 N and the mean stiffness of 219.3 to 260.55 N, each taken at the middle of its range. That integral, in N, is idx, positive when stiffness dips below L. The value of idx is -3.4 N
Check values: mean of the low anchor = 11.9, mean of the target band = 12.7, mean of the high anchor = 10.1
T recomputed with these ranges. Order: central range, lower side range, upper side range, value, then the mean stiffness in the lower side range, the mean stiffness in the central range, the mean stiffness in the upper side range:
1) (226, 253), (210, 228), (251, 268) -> -4.89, 10.8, 11.1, 8.05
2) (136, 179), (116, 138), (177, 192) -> -3.26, 11.7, 12.8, 12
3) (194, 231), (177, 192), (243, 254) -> 1.09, 12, 11.1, 10.6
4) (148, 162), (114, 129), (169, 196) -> -1.77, 11.7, 13.4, 12.1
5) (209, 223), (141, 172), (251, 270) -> -0.45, 13.1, 10.7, 8.31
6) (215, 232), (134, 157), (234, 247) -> 0.69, 12.3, 11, 11.3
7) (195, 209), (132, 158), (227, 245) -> 0.36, 12.3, 11.4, 11.2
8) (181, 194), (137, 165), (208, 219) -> -0.58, 12.9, 12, 10.6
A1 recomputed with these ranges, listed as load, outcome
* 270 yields 10.4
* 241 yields 11.4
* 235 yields 11.2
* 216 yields 10.8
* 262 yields 8.97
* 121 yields 11.5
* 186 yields 12.1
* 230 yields 11.1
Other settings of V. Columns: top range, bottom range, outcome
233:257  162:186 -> 0.81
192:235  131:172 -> 0.87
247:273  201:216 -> 0.84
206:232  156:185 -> 0.83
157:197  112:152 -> 1.07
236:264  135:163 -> 0.74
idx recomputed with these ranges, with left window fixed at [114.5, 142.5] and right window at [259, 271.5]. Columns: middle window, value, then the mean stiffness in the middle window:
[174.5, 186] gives -1.1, 12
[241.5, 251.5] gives -1.2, 11.1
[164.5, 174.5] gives -1.7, 13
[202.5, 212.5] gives -0.2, 10.7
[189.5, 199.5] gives -1.2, 12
